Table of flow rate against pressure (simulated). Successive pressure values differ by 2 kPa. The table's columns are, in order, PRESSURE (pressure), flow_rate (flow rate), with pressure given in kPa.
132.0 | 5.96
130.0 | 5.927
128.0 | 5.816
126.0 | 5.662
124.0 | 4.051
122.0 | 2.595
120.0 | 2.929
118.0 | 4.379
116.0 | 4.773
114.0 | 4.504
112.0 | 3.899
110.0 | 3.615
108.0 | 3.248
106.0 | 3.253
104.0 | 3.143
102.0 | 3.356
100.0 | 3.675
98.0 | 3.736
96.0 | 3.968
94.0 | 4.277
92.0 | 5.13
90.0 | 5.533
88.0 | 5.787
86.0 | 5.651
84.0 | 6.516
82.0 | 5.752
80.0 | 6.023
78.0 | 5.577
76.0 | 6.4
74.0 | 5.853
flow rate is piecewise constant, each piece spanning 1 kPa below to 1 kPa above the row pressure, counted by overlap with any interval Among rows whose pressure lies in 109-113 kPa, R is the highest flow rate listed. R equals 3.899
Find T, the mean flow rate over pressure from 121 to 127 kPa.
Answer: 4.1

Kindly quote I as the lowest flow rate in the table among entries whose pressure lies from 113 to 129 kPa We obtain 2.595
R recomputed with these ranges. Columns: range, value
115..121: 4.773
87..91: 5.787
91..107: 5.13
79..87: 6.516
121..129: 5.816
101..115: 4.504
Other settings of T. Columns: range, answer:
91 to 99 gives 4.28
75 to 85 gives 6.05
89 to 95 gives 4.98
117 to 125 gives 3.49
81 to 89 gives 5.93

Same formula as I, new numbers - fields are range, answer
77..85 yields 5.577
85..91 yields 5.533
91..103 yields 3.356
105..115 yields 3.248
